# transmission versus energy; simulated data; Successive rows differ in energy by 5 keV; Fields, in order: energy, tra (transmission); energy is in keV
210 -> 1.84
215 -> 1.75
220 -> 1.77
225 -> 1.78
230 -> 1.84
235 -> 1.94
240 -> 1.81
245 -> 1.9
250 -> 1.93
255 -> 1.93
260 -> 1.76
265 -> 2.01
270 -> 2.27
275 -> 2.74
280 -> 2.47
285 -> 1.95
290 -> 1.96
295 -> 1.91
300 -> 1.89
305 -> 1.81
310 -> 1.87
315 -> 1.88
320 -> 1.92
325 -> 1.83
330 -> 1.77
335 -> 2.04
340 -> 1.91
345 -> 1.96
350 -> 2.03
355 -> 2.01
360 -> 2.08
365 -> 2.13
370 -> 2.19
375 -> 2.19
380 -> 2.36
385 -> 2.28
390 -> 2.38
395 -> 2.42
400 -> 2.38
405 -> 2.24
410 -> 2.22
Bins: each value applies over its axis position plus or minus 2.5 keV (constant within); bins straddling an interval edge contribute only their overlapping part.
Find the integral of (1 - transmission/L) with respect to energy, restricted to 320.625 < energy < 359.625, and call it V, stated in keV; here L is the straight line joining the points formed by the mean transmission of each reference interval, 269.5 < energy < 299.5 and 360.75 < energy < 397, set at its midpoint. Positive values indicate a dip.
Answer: 5.1 keV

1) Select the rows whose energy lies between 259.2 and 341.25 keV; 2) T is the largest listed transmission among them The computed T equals 2.74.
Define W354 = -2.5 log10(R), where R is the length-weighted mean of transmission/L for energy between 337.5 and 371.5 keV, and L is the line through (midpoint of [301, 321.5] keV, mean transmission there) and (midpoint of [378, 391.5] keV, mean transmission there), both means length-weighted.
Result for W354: 0.05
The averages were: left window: 1.87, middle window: 2.04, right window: 2.34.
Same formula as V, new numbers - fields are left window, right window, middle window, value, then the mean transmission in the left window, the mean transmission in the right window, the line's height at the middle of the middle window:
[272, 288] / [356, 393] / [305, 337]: 5.96 keV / 2.37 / 2.22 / 2.31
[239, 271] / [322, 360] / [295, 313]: 0.71 keV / 1.94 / 1.94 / 1.94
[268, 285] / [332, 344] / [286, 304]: 2.92 keV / 2.42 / 1.96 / 2.28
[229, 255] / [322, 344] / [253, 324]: -4.91 keV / 1.89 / 1.89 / 1.89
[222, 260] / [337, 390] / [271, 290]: -3.63 keV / 1.87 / 2.13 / 1.95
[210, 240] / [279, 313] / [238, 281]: -4.40 keV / 1.82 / 1.96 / 1.89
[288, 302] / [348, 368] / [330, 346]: 0.64 keV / 1.92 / 2.07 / 2.02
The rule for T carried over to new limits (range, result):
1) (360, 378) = 2.19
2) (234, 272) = 2.27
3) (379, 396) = 2.42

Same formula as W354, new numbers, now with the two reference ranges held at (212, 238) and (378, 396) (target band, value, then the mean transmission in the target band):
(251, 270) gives -0.01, 1.95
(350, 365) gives 0.10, 2.06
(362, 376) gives 0.06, 2.16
